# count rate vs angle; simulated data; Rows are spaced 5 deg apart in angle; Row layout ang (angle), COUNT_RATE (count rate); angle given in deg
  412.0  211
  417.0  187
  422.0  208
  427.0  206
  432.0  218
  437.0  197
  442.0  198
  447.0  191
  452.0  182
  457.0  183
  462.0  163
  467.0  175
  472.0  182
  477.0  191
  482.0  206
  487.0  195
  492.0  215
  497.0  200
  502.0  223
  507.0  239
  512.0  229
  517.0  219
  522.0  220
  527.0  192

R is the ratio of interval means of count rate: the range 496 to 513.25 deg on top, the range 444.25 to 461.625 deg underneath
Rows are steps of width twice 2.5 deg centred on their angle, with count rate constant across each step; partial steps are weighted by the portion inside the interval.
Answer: 1.23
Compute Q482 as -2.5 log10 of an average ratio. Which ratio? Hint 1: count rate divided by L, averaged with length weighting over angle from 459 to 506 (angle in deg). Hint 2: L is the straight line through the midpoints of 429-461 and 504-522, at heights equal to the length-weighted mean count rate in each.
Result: 0.09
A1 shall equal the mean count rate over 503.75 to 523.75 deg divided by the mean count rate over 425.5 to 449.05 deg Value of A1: 1.12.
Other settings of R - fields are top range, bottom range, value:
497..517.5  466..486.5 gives 1.18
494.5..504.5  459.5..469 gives 1.25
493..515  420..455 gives 1.11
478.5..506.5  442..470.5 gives 1.16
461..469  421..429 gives 0.82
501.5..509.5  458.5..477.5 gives 1.32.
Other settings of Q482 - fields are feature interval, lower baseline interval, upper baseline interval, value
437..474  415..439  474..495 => 0.110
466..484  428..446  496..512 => 0.139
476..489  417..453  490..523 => 0.082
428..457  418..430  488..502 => 0.051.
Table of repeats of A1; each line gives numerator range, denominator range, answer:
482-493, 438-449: 1.05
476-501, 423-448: 1.00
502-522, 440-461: 1.22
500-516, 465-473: 1.29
